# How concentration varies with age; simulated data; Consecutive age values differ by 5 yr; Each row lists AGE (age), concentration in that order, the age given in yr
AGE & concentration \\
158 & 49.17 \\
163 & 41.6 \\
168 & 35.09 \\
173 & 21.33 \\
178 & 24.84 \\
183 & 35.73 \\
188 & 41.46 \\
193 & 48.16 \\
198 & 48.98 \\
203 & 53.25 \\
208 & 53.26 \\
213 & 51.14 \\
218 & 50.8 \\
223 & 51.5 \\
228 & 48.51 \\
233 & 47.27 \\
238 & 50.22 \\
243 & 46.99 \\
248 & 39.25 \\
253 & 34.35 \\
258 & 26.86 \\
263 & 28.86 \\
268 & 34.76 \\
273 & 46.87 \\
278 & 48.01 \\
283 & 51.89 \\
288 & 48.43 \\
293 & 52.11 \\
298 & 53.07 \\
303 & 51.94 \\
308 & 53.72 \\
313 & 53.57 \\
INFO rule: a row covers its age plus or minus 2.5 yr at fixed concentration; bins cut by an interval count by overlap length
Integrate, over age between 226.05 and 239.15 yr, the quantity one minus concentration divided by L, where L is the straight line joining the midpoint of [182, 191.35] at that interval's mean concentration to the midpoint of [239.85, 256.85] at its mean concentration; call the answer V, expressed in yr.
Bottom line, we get -2.9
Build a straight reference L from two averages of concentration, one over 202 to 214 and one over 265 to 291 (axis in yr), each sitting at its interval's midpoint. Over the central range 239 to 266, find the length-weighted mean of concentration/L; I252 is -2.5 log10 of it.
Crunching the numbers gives 0.32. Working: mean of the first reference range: 52.6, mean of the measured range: 36.1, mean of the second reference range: 45.8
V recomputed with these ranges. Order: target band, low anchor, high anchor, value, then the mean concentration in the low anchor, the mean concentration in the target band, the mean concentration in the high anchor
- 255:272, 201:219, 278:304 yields 6.5 yr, 52.2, 31.8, 51.1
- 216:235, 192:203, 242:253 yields -2.1 yr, 49.7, 49.5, 40.6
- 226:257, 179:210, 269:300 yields 2.6 yr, 45.6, 43.5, 49.3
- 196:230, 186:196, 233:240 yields -2.9 yr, 45.2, 51.1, 49.2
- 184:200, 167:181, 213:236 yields -4.7 yr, 26.5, 45.1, 49.7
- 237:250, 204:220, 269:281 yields 1.0 yr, 51.9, 45.2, 46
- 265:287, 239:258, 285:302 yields 0.7 yr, 39.2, 45.2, 51.3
